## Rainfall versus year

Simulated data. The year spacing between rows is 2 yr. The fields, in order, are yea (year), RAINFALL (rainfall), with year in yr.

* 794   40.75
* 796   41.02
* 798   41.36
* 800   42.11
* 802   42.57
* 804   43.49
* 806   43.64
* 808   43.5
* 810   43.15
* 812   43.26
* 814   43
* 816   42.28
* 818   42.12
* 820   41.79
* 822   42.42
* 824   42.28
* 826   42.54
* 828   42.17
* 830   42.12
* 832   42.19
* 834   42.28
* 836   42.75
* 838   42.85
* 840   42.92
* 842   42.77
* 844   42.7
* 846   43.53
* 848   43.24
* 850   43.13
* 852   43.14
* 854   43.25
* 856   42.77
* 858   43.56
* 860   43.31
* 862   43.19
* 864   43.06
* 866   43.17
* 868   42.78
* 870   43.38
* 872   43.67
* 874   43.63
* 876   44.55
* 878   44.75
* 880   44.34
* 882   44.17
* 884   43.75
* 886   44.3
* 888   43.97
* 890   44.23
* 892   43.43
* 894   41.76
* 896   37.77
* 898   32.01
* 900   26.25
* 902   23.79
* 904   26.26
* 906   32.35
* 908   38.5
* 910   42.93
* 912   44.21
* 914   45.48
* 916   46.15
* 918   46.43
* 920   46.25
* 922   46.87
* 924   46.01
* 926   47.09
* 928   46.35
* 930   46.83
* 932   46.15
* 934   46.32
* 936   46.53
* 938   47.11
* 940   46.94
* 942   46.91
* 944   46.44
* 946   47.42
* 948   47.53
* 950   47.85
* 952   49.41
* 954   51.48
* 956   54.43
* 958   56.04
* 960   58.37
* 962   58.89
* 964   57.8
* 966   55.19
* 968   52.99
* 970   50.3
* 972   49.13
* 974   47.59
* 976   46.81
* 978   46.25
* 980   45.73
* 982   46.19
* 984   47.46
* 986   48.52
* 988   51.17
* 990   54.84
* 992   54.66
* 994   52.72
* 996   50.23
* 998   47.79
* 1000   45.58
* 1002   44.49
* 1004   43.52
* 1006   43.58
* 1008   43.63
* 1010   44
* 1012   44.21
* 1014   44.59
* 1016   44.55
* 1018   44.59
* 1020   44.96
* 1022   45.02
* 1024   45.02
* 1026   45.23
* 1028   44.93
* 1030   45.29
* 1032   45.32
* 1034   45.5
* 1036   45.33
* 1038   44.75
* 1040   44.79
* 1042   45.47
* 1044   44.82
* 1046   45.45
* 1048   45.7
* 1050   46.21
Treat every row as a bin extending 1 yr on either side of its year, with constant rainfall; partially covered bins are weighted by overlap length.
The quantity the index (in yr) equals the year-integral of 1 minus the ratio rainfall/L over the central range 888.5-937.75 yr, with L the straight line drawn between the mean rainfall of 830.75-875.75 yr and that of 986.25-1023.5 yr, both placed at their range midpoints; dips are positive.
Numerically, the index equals 3.6 yr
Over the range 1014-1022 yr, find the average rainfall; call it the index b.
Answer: 44.7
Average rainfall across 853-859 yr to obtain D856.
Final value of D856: 43.2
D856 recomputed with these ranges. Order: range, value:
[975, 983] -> 46.2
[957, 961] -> 57.2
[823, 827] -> 42.4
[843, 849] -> 43.2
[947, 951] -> 47.7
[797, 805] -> 42.4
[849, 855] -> 43.2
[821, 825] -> 42.4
